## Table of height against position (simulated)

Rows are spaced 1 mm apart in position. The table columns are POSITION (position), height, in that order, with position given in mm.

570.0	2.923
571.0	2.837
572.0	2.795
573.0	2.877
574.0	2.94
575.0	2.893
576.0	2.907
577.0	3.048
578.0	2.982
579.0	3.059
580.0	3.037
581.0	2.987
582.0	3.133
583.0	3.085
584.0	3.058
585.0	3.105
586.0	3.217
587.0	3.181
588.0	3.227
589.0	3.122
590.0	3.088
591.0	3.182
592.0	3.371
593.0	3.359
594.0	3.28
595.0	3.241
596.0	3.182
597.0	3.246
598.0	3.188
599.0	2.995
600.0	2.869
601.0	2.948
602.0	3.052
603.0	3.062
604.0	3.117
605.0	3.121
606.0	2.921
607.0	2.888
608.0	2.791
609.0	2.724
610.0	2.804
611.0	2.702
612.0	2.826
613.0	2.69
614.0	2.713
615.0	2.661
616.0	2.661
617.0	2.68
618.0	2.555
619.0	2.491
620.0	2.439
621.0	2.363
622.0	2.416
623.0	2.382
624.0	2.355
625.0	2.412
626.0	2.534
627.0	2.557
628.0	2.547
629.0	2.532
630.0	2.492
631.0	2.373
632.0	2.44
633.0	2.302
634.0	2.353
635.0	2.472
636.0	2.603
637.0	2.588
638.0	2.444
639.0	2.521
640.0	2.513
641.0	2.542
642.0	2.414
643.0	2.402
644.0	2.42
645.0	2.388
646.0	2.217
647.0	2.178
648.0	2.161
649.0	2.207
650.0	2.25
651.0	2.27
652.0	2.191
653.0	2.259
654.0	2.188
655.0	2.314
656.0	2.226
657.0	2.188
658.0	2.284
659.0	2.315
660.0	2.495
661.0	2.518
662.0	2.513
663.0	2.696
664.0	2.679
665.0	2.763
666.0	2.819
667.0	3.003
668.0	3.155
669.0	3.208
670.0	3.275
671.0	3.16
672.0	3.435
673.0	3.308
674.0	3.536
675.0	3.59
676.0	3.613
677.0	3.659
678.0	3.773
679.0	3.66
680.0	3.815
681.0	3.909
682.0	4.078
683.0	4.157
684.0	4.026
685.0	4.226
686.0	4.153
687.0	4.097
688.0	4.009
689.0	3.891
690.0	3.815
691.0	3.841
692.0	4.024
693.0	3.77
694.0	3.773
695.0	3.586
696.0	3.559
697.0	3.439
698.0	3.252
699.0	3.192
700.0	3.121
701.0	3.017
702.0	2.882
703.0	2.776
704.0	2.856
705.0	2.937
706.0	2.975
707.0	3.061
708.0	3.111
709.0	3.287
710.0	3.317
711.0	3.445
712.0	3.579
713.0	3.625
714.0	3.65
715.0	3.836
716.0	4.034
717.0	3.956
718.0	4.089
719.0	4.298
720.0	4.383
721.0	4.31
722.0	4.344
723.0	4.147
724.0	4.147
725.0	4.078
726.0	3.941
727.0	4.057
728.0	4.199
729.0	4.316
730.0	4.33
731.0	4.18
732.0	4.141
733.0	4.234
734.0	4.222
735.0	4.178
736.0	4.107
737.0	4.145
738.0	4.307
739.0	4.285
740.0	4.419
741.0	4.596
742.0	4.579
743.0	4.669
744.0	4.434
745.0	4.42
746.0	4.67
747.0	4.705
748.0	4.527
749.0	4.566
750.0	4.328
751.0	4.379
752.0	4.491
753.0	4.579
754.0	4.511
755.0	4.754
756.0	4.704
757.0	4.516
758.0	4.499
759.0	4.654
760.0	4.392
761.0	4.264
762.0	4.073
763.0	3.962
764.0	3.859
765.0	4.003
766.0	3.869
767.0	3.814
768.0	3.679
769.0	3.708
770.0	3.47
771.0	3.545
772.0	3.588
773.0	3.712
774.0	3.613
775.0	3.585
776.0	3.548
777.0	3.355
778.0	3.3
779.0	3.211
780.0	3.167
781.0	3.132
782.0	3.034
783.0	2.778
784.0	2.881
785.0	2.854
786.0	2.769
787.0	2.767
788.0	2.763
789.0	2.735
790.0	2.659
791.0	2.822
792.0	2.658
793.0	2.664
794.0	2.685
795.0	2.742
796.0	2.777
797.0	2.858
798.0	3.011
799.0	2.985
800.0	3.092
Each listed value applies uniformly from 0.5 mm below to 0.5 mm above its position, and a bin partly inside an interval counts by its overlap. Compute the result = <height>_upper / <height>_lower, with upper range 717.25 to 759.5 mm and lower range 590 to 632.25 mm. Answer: 1.56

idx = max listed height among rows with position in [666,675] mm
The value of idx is 3.59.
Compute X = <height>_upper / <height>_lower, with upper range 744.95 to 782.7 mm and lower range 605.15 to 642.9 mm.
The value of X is 1.6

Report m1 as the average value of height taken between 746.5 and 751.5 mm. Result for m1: 4.5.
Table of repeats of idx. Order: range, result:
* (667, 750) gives 4.705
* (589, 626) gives 3.371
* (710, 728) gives 4.383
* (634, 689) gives 4.226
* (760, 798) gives 4.392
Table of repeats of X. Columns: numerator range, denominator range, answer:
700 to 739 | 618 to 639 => 1.55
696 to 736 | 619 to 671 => 1.50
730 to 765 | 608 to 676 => 1.70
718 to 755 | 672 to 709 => 1.22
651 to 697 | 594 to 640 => 1.21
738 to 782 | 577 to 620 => 1.37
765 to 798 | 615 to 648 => 1.29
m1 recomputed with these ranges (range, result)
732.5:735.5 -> 4.21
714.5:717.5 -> 3.94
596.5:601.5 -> 3.05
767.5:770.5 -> 3.62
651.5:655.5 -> 2.24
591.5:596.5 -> 3.29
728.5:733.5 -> 4.24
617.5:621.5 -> 2.46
